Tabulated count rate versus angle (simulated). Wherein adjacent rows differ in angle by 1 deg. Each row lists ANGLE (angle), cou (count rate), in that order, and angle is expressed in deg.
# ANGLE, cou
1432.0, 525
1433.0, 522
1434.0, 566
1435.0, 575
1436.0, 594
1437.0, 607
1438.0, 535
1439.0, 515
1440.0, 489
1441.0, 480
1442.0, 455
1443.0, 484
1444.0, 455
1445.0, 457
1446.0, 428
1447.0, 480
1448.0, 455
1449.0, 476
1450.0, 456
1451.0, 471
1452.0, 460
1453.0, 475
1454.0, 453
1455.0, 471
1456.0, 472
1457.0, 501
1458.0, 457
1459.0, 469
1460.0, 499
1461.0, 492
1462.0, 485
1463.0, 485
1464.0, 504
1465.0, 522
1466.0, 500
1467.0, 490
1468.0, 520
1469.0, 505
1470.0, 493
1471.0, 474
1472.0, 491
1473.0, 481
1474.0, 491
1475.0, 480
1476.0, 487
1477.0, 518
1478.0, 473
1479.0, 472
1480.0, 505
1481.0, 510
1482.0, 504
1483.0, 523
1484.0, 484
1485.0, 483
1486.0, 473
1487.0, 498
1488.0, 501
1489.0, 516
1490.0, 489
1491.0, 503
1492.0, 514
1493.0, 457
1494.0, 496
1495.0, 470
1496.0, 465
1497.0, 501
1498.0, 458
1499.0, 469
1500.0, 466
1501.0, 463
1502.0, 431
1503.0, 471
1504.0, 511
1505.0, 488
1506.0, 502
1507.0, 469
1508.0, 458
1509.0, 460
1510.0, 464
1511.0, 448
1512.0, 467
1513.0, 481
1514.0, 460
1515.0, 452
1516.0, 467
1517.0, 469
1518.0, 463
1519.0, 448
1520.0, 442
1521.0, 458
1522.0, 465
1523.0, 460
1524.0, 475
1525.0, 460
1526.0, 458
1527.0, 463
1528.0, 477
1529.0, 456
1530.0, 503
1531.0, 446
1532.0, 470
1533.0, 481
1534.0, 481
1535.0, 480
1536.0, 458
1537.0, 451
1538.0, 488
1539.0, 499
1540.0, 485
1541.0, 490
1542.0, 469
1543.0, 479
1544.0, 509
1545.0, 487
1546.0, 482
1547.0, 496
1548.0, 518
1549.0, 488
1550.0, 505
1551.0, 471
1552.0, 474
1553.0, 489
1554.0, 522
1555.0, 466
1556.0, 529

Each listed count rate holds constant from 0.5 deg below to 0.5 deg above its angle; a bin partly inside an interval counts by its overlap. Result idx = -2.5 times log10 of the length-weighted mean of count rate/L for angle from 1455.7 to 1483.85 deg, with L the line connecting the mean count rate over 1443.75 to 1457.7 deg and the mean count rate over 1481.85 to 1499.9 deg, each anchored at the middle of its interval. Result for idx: -0.04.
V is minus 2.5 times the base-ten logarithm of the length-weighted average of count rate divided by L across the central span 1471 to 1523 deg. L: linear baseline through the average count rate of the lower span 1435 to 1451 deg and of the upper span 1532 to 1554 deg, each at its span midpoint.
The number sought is 0.02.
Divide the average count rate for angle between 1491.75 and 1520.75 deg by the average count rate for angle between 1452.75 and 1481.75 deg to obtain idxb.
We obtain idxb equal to 1.0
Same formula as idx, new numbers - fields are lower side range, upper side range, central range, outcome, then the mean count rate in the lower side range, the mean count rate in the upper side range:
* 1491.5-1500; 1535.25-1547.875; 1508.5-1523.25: 0.05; 478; 484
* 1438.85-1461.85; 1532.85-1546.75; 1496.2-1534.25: 0.03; 471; 482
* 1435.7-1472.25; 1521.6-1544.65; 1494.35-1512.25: 0.02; 487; 474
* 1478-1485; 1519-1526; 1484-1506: 0.00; 497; 459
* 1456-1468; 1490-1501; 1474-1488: -0.02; 492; 480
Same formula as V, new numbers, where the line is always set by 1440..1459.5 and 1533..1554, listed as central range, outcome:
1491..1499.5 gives -0.01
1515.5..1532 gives 0.04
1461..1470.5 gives -0.07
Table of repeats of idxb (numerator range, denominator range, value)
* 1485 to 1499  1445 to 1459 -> 1.05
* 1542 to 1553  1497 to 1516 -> 1.05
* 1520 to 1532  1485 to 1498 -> 0.95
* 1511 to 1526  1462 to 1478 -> 0.93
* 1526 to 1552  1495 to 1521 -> 1.03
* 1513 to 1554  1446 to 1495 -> 0.98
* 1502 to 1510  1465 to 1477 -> 0.96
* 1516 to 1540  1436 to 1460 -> 0.97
